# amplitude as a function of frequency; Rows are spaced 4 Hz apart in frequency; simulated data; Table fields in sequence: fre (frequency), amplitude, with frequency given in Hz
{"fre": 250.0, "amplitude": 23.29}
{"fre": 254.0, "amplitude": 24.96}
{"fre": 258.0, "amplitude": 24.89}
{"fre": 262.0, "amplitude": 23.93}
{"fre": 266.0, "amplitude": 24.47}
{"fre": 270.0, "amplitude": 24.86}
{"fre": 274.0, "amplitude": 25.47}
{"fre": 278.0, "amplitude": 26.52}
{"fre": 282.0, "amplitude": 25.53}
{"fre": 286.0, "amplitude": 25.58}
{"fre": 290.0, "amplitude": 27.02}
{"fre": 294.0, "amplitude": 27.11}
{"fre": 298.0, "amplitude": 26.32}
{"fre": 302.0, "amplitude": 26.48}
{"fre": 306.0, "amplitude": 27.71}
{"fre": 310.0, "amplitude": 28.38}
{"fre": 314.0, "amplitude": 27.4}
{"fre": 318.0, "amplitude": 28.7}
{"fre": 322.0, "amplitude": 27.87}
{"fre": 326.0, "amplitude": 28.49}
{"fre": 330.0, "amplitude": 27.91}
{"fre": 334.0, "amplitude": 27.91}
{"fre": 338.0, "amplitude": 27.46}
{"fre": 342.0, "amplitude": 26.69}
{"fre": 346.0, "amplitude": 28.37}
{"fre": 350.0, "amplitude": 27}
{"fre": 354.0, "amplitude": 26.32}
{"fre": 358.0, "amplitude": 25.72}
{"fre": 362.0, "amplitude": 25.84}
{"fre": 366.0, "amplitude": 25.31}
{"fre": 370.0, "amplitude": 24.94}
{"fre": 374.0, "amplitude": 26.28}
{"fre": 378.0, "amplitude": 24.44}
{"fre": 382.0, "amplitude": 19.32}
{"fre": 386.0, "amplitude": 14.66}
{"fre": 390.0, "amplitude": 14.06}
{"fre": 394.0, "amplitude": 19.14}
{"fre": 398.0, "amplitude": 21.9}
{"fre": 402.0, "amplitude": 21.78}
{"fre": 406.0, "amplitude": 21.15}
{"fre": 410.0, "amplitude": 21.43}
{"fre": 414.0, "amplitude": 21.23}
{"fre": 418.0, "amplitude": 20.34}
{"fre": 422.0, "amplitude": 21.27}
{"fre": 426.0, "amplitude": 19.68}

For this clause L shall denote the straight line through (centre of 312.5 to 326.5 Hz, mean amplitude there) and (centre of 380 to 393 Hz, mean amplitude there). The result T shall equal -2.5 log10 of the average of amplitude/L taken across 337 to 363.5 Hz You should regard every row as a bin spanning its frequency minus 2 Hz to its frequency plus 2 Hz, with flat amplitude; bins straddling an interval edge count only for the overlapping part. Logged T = -0.183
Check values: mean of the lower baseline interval 28.1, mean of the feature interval 26.8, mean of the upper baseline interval 16.3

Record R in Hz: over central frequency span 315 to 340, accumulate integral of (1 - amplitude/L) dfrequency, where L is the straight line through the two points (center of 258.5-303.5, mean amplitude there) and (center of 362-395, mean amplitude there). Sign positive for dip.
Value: -4.6 Hz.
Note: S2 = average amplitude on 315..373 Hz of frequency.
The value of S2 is 27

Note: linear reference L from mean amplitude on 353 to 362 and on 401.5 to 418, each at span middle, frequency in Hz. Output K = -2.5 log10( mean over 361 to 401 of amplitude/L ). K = 0.12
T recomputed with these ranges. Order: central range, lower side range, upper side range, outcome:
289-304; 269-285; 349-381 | -0.05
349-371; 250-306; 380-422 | -0.19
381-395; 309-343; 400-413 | 0.36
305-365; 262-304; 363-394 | -0.17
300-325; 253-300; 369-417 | -0.16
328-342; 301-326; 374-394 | -0.10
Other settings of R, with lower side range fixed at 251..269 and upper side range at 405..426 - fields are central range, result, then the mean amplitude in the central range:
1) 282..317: -5.0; 27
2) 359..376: -2.7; 25.6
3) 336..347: -2.3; 27.4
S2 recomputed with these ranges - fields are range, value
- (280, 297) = 26.3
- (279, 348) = 27.3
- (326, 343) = 27.7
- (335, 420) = 23.1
